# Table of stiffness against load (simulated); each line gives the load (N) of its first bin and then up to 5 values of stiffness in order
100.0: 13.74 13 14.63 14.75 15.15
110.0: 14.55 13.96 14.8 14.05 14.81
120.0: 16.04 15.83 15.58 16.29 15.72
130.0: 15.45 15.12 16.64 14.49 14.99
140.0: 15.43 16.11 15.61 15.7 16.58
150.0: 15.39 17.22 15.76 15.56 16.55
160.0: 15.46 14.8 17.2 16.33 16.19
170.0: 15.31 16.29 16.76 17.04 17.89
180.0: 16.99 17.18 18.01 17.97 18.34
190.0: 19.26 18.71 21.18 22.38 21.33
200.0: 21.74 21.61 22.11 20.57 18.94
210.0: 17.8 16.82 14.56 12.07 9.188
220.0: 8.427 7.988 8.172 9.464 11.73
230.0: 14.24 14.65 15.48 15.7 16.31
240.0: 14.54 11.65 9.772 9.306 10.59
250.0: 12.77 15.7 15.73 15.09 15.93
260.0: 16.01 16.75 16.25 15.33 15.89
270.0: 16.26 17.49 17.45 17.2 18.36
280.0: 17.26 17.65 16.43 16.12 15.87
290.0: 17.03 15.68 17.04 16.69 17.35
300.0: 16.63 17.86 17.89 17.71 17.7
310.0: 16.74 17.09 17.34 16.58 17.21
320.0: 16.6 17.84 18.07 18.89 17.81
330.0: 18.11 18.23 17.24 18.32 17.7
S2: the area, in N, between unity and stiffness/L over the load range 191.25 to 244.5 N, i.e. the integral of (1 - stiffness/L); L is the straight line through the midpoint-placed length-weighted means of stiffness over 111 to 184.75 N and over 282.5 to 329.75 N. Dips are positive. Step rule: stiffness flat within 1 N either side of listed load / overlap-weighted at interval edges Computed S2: 3.1 N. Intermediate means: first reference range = 15.9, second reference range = 17.2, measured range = 15.5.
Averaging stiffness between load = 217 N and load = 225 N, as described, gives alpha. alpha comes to 8.44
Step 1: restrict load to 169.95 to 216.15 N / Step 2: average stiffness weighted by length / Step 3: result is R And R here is 18.5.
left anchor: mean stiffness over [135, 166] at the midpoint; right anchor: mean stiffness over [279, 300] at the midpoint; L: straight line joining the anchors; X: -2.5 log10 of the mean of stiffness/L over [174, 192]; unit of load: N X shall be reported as -0.12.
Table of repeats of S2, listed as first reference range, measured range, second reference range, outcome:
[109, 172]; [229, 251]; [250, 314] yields 4.3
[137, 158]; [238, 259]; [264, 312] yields 4.3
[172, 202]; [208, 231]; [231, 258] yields 5.6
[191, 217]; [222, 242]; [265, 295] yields 5.8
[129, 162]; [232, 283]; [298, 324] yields 4.8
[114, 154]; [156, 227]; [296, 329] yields -1.7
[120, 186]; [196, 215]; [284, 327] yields -3.7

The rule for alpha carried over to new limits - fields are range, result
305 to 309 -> 17.7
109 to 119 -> 14.4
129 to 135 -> 15.7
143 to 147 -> 15.7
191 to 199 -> 20.9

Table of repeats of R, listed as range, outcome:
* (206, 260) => 13.4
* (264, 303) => 16.8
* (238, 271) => 14.3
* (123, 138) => 15.6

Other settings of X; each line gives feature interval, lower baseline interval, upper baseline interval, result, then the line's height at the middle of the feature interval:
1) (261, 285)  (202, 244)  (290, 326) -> -0.061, 15.9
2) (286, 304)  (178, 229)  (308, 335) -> 0.032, 17.3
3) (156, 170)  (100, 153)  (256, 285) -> -0.025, 15.6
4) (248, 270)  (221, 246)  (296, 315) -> -0.090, 14.1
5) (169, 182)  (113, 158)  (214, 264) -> -0.152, 14.6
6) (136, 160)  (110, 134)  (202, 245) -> -0.062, 14.9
